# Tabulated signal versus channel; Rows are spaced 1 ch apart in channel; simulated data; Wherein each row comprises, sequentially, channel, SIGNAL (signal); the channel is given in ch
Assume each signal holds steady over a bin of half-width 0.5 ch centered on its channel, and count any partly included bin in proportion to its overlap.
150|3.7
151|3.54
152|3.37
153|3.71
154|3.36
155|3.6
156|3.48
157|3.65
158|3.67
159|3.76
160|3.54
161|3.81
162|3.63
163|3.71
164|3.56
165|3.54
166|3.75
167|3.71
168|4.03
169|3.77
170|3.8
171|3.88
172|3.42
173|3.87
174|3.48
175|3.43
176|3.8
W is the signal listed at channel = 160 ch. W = 3.54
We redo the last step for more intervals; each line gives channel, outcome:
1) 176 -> 3.8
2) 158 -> 3.67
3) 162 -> 3.63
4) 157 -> 3.65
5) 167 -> 3.71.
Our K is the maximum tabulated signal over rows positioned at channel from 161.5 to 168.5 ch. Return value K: 4.03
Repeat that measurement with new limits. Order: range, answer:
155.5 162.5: 3.81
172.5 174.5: 3.87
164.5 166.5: 3.75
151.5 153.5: 3.71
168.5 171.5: 3.88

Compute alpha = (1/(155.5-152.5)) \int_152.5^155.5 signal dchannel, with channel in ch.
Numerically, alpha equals 3.56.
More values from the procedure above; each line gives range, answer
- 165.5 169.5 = 3.82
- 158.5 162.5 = 3.68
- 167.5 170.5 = 3.87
